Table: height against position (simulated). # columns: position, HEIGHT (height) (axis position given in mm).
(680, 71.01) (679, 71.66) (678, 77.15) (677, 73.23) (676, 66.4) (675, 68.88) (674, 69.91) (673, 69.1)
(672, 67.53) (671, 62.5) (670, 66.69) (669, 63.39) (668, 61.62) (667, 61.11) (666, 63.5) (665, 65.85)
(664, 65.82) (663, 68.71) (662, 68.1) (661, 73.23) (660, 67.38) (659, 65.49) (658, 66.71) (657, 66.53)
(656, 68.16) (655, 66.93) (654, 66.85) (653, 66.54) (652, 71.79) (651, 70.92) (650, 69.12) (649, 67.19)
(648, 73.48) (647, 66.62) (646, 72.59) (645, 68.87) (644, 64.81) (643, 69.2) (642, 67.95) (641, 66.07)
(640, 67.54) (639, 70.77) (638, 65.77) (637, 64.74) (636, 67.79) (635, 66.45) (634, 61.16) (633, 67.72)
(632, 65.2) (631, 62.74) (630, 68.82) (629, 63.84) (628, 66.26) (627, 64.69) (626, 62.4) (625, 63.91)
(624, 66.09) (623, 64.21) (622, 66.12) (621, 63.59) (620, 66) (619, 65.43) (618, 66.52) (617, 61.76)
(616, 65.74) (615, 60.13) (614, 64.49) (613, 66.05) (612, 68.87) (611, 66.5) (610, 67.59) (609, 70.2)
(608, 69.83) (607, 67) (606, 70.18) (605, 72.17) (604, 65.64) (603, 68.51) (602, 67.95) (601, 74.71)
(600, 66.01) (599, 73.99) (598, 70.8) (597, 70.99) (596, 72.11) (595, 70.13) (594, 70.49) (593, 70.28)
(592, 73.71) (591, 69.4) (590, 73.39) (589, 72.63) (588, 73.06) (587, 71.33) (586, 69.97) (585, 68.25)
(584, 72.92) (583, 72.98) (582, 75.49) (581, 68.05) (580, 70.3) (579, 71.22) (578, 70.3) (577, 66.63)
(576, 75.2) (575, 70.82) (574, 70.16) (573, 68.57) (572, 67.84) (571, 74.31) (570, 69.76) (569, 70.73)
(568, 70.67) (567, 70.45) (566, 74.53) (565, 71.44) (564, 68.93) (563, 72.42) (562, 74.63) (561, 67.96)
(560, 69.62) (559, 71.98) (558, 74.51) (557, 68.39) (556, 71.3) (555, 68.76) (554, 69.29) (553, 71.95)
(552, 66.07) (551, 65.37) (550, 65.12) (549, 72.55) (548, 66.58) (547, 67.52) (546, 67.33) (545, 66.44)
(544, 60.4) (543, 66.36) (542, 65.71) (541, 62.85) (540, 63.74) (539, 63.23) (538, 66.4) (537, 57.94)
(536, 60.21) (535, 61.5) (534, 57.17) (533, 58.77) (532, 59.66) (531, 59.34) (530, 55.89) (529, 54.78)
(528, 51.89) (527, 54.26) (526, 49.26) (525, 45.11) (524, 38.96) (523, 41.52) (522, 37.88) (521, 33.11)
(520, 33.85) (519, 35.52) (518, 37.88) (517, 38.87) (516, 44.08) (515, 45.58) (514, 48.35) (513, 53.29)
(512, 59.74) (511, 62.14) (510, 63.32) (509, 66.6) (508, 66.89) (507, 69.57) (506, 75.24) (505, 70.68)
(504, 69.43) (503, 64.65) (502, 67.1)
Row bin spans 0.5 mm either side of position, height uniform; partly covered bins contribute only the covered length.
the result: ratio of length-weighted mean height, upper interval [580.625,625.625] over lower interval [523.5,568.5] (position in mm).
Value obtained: 1.1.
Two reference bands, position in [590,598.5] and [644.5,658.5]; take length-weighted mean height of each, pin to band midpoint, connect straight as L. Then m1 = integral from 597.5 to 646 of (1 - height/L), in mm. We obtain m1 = 2.2 mm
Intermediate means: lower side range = 71.1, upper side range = 68.7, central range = 66.8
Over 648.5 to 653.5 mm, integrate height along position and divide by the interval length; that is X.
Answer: 69.1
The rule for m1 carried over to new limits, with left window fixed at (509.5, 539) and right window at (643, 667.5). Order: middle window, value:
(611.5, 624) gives -0.4 mm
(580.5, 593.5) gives -2.8 mm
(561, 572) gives -3.0 mm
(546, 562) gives -4.3 mm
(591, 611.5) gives -3.1 mm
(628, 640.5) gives -0.2 mm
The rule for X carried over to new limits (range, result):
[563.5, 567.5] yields 71.3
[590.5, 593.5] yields 71.1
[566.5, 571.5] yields 71.2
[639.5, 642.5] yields 67.2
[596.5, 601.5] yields 71.3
